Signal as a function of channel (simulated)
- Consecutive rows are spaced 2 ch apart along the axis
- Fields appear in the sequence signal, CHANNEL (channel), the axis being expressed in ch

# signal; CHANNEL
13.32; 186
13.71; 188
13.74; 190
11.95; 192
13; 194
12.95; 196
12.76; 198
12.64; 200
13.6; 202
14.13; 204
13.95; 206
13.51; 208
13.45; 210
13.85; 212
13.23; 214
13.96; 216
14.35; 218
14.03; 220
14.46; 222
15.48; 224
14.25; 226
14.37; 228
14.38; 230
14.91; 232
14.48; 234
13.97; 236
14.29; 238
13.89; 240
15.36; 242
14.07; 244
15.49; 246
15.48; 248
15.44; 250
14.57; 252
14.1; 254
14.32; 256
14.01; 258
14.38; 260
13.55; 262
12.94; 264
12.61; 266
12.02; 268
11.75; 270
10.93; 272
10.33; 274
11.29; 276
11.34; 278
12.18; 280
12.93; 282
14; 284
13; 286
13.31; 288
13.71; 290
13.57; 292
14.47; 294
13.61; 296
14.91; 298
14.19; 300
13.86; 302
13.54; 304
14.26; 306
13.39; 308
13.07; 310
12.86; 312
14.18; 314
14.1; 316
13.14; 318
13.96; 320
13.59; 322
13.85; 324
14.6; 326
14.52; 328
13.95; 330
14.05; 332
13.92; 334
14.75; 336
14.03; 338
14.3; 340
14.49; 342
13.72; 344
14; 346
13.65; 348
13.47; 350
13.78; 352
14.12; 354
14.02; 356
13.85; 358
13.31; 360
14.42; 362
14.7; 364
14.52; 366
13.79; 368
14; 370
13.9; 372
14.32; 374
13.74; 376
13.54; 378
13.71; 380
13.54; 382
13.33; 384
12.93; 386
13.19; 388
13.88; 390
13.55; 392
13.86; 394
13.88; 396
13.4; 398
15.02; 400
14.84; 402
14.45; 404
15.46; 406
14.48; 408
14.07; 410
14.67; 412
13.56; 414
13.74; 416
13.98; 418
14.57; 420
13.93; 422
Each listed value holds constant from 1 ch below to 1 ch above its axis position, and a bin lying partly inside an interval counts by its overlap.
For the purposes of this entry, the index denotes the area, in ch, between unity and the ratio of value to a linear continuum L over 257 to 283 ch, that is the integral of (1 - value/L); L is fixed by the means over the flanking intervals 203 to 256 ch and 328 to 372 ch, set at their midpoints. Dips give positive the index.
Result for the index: 3.5 ch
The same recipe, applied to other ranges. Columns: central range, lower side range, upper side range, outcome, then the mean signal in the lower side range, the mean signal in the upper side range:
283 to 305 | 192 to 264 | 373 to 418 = 0.32 ch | 14.1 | 14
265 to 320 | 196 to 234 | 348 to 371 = 3.52 ch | 13.9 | 14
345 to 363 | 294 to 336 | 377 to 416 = 0.11 ch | 13.9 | 14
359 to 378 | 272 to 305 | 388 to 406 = -0.27 ch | 13.1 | 14.1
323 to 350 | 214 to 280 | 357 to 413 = -0.38 ch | 13.7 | 14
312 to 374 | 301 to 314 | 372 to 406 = -1.44 ch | 13.5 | 13.9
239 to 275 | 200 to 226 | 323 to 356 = 0.96 ch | 14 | 14.1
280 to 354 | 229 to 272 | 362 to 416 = 0.97 ch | 14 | 14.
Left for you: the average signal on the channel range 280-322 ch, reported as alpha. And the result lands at 13.7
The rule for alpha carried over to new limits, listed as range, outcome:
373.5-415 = 14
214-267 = 14.3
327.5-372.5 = 14.1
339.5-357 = 13.9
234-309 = 13.6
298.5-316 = 13.7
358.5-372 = 14.1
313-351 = 14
